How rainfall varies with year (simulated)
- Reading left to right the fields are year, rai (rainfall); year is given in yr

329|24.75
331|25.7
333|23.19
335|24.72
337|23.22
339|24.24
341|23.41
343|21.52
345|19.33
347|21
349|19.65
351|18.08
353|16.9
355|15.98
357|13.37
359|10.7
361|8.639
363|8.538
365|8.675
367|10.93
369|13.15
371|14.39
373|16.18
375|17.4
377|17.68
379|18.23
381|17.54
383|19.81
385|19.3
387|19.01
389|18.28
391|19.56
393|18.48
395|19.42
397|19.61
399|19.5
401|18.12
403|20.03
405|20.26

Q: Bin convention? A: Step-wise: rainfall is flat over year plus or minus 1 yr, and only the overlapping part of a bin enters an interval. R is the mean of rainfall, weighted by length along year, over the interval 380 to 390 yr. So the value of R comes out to 18.8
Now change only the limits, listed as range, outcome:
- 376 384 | 18.3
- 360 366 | 8.62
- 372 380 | 17.4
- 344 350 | 20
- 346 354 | 18.9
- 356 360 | 12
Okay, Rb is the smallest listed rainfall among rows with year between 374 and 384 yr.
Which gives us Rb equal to 17.4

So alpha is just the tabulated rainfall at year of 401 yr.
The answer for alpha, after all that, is 18.12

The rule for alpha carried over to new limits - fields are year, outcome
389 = 18.28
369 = 13.15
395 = 19.42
